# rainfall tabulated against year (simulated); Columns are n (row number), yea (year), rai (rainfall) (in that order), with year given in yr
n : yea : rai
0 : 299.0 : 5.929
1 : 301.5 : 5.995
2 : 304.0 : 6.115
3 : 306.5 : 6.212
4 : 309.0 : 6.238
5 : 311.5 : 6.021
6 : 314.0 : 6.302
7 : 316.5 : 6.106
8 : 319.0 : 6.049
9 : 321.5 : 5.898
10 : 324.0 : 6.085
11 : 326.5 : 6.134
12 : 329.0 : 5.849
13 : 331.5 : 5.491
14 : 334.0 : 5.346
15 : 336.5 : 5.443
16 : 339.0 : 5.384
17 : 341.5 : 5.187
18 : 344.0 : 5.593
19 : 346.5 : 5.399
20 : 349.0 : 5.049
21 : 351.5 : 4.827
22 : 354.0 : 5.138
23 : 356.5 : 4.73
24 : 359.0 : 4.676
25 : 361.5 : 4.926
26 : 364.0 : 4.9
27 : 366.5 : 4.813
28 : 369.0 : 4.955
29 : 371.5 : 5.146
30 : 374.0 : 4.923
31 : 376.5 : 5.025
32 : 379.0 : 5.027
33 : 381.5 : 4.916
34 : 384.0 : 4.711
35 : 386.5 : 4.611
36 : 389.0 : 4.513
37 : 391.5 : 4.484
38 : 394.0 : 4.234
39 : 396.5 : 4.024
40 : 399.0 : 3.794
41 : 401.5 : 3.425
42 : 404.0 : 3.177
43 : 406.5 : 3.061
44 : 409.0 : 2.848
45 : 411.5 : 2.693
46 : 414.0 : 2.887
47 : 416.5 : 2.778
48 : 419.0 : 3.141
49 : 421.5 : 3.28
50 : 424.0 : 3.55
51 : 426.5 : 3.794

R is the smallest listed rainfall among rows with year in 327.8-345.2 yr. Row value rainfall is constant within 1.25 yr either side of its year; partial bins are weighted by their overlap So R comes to 5.187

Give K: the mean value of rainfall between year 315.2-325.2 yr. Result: 6.04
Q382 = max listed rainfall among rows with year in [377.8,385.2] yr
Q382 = 5.027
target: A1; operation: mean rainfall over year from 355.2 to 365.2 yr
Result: 4.81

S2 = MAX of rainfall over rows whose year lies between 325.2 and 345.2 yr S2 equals 6.134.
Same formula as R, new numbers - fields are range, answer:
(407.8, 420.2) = 2.693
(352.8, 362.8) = 4.676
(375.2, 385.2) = 4.711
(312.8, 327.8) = 5.898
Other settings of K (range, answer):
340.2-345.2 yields 5.39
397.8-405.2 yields 3.47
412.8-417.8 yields 2.84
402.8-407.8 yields 3.12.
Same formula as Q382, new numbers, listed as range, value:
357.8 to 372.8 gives 5.146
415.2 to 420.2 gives 3.141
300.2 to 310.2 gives 6.238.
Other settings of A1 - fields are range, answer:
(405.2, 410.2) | 2.96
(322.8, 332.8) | 5.89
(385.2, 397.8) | 4.37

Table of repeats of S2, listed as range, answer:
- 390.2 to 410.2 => 4.484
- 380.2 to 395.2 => 4.916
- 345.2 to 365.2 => 5.399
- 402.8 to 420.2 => 3.177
